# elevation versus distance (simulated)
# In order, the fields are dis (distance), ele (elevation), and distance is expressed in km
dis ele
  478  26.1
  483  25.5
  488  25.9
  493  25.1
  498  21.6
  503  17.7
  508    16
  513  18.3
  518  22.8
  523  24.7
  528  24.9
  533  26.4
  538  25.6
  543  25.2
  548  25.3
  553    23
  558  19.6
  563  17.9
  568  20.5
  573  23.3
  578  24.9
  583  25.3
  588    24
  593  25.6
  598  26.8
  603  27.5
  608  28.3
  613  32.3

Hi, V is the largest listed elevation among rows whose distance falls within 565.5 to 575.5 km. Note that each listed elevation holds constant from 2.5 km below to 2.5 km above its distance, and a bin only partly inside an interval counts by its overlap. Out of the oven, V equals 23.3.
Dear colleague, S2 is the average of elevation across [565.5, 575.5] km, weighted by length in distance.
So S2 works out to 21.9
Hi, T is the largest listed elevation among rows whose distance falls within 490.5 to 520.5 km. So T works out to 25.1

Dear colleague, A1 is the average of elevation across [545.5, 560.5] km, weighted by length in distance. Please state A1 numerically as 22.6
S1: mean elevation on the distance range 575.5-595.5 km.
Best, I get 24.9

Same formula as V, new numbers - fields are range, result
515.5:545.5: 26.4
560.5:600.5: 26.8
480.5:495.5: 25.9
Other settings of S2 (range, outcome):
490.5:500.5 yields 23.4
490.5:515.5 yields 19.7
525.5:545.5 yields 25.5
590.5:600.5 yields 26.2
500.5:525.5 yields 19.9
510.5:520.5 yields 20.6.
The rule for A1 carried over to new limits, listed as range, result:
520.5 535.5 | 25.3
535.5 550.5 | 25.4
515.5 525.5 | 23.8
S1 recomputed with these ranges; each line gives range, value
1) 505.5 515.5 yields 17.1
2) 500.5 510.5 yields 16.9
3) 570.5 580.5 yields 24.1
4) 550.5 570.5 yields 20.2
